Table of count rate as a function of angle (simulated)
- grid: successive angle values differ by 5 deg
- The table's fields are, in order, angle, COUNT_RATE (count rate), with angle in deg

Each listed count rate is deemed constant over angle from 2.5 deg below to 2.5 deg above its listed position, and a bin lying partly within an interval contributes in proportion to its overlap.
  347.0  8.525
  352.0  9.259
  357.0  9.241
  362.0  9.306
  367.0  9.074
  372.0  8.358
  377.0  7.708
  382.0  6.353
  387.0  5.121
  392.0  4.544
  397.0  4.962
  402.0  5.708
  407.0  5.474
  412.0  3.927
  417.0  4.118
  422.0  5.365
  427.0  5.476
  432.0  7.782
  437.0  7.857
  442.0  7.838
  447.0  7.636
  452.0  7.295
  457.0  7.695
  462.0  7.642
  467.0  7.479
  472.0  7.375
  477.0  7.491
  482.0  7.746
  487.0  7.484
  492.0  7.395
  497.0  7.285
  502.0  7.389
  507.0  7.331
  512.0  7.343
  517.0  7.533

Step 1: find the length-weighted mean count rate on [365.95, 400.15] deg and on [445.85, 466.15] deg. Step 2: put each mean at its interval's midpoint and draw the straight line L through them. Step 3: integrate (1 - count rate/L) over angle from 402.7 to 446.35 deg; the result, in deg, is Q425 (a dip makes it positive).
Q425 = 6.6 deg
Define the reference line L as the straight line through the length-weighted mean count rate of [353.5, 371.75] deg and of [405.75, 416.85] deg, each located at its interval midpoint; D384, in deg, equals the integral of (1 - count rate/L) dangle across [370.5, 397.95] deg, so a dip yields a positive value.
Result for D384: 3.74 deg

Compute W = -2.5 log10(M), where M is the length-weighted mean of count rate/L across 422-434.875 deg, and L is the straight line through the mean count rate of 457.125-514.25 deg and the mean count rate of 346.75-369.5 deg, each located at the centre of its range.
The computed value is 0.267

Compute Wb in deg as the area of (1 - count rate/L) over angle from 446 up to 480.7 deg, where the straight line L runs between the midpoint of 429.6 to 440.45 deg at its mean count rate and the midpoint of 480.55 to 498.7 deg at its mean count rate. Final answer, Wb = 0.5 deg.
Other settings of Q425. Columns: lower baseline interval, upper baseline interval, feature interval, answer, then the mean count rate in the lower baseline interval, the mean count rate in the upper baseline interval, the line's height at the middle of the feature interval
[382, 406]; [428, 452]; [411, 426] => 4.35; 5.24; 7.58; 6.49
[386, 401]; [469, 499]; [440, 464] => -3.85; 4.93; 7.47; 6.57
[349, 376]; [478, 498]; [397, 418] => 8.88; 8.96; 7.49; 8.44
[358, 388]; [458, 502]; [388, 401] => 4.81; 7.86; 7.49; 7.78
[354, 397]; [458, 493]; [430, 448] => -0.80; 7.34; 7.53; 7.46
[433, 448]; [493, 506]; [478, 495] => -0.20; 7.79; 7.34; 7.44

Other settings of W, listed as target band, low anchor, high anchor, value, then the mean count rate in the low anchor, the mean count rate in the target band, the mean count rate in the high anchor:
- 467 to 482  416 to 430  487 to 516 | -0.14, 5.18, 7.49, 7.37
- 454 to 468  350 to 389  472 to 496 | 0.00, 8.07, 7.61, 7.5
